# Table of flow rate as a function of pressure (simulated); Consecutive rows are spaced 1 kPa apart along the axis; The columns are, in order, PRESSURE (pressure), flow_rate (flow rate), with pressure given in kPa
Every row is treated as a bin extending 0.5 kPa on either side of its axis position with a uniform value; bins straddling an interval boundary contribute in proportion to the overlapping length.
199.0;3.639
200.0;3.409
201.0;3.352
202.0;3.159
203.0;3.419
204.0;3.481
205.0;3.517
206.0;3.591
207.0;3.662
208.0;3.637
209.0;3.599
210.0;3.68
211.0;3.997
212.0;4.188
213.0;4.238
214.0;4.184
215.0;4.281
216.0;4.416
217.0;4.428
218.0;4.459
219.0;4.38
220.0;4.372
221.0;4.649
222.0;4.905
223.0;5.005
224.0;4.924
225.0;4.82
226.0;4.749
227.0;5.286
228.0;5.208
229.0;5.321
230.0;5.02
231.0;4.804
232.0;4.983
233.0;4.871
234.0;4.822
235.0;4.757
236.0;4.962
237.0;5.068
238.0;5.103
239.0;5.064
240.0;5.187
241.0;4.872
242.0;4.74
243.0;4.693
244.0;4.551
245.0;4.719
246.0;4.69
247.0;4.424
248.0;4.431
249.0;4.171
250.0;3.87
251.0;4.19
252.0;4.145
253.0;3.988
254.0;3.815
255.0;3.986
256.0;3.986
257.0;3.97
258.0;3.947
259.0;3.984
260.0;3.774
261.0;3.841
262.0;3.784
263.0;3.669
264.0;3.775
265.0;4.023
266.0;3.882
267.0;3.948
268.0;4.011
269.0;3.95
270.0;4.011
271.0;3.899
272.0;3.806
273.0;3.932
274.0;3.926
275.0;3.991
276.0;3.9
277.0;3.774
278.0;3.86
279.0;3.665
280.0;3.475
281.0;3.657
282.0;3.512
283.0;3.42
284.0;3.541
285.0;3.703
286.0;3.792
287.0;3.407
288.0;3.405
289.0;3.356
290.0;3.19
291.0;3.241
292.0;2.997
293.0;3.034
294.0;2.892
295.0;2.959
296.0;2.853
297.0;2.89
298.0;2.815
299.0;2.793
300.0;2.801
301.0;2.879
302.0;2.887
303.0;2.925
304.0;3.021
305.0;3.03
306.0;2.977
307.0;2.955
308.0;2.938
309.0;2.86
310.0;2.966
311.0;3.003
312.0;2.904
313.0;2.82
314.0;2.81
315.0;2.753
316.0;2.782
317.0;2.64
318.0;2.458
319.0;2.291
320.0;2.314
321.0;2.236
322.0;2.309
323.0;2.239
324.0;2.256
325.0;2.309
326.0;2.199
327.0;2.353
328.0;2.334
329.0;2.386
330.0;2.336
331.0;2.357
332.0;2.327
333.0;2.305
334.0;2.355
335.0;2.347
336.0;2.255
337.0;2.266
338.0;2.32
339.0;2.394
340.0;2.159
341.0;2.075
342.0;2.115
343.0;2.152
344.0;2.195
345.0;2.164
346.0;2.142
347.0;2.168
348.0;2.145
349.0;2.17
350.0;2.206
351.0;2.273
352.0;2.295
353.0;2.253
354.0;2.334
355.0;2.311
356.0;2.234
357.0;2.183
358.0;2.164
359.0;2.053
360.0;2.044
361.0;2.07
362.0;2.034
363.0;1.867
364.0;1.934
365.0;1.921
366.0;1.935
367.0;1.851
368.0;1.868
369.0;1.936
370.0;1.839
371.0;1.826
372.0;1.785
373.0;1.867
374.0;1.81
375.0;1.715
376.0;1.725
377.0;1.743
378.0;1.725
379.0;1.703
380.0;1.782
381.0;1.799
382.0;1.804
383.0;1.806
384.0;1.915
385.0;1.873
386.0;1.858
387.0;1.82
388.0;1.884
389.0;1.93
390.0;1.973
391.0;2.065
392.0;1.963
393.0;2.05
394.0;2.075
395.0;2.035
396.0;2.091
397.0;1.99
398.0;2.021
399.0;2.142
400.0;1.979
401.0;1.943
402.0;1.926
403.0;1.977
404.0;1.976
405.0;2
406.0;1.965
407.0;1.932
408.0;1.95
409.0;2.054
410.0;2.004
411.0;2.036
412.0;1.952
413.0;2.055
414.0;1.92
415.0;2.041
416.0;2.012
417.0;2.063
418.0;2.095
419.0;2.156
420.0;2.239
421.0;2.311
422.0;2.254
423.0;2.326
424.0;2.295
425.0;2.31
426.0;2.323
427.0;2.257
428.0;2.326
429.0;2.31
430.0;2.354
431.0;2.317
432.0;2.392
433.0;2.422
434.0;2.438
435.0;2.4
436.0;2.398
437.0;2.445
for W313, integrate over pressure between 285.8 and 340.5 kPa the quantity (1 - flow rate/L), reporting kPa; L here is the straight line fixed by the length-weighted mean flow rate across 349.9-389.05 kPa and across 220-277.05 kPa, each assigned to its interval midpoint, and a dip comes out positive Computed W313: 7.0 kPa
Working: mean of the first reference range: 4.4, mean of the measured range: 2.7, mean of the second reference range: 1.95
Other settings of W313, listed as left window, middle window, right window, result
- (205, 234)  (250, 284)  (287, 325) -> -2.80 kPa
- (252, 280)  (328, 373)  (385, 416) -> 9.19 kPa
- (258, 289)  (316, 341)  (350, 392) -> 3.77 kPa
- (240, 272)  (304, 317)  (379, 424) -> 1.72 kPa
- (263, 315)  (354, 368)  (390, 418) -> 2.58 kPa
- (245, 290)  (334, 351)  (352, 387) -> 1.62 kPa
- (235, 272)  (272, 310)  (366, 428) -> 4.04 kPa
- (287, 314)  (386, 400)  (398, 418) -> 0.90 kPa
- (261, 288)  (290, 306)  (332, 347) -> 1.35 kPa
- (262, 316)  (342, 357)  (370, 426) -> 2.15 kPa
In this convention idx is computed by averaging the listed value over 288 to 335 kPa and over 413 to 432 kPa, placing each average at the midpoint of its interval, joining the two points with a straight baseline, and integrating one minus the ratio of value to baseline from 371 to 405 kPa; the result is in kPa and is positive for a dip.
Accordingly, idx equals 6.7 kPa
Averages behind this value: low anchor 2.71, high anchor 2.22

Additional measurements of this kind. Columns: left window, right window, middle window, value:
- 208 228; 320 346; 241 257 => -1.8 kPa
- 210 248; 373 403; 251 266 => 1.0 kPa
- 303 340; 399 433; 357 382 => 4.8 kPa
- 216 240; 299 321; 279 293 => -0.1 kPa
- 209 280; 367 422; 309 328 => 3.8 kPa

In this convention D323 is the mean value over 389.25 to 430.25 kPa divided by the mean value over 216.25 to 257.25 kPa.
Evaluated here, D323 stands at 0.45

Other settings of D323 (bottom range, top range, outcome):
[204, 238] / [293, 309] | 0.65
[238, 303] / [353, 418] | 0.52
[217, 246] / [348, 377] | 0.41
